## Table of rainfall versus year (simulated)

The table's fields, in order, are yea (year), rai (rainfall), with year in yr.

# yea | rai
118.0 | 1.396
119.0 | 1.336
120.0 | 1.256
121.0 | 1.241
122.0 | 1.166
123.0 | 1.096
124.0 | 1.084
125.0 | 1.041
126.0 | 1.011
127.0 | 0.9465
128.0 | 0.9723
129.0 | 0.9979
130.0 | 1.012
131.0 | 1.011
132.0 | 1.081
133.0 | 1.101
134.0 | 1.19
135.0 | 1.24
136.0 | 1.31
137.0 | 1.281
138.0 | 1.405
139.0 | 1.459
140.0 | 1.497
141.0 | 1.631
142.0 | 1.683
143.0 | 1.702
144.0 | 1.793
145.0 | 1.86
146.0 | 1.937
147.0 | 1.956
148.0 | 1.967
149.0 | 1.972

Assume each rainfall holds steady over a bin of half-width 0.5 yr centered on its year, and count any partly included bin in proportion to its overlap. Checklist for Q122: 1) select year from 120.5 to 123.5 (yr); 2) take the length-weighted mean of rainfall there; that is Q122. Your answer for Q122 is 1.17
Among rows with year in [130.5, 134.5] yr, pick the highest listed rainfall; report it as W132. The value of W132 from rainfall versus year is 1.19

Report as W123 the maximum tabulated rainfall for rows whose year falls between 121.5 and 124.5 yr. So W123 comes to 1.166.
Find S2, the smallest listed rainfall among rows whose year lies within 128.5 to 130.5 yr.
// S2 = 0.9979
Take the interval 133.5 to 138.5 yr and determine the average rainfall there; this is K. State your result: 1.29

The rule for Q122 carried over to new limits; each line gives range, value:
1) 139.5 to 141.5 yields 1.56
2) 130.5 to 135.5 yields 1.12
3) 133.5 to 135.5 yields 1.21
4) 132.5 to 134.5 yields 1.15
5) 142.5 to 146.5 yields 1.82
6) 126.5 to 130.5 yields 0.982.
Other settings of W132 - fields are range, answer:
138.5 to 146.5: 1.937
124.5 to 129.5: 1.041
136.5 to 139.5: 1.459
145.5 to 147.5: 1.956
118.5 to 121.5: 1.336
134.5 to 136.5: 1.31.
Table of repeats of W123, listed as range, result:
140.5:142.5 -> 1.683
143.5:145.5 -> 1.86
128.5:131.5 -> 1.012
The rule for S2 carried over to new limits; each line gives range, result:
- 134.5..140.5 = 1.24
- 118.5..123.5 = 1.096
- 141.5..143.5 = 1.683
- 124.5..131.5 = 0.9465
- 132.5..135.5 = 1.101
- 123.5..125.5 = 1.041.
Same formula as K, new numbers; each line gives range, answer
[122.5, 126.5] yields 1.06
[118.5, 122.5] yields 1.25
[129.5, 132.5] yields 1.03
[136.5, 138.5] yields 1.34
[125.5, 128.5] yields 0.977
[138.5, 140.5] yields 1.48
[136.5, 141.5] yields 1.45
